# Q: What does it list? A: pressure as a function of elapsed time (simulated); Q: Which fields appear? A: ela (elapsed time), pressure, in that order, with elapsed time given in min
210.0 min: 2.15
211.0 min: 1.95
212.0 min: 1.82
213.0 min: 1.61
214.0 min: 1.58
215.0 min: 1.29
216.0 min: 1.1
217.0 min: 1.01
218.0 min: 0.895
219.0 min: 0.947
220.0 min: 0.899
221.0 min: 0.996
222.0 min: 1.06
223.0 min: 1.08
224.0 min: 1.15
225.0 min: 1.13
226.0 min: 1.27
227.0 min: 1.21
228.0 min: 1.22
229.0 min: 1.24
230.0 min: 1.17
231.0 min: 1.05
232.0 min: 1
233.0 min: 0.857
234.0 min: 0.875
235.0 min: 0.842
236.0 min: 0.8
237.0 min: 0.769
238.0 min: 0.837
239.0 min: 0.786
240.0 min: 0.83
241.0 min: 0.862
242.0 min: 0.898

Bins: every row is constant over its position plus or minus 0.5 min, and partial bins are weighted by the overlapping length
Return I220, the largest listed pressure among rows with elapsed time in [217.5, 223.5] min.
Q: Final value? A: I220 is 1.08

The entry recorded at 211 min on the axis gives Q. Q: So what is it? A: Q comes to 1.95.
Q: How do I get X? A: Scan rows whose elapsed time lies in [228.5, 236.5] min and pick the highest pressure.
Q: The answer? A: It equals 1.24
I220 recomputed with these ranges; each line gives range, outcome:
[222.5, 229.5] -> 1.27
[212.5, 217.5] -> 1.61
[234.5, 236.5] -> 0.842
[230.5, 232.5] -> 1.05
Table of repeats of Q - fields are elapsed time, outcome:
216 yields 1.1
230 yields 1.17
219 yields 0.947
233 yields 0.857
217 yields 1.01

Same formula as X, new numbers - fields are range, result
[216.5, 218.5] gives 1.01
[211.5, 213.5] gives 1.82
